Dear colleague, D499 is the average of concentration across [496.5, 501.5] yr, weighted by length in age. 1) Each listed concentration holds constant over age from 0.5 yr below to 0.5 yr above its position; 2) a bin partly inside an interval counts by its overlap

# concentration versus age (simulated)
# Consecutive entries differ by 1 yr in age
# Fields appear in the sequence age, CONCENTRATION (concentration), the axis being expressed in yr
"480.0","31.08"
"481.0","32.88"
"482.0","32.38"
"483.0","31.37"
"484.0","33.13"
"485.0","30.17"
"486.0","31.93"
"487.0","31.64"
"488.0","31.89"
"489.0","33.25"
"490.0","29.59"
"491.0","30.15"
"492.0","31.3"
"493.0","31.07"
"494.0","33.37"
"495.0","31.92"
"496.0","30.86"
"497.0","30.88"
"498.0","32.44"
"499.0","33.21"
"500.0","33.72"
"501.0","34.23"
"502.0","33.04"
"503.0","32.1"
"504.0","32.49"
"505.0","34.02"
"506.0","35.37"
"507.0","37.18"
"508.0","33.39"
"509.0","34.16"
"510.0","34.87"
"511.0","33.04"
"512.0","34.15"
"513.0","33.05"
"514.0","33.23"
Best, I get 32.9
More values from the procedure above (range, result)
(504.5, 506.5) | 34.7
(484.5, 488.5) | 31.4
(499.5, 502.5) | 33.7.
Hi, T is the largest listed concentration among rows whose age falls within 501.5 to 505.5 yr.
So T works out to 34.02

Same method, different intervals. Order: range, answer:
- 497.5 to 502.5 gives 34.23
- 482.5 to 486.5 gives 33.13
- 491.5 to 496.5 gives 33.37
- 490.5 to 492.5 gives 31.3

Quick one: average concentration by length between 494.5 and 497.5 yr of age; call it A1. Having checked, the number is 31.2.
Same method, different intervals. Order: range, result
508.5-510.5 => 34.5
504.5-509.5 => 34.8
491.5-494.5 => 31.9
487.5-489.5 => 32.6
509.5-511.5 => 34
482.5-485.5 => 31.6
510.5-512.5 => 33.6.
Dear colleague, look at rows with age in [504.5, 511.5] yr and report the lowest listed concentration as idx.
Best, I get 33.04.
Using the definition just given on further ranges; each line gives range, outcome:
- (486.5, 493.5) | 29.59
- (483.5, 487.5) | 30.17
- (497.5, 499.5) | 32.44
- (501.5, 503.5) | 32.1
